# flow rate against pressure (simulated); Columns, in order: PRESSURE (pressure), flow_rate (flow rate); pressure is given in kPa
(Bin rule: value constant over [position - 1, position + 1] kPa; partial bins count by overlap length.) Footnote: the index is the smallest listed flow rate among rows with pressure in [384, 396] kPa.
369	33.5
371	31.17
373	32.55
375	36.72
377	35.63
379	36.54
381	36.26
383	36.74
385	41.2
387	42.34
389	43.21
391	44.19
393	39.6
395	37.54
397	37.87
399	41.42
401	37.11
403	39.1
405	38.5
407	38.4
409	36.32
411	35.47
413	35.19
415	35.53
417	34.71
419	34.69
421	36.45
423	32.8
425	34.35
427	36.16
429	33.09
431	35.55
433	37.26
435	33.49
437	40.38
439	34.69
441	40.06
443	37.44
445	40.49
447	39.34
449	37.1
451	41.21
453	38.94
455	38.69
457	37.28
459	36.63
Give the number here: 37.54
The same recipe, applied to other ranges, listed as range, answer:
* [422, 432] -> 32.8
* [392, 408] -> 37.11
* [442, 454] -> 37.1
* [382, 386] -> 36.74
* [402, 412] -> 35.47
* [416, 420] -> 34.69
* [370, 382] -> 31.17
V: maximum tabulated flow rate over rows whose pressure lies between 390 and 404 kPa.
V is 44.19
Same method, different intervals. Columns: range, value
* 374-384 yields 36.74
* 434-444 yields 40.38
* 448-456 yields 41.21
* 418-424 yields 36.45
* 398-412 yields 41.42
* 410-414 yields 35.47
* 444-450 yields 40.49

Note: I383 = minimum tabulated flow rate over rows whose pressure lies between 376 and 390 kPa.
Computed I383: 35.63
